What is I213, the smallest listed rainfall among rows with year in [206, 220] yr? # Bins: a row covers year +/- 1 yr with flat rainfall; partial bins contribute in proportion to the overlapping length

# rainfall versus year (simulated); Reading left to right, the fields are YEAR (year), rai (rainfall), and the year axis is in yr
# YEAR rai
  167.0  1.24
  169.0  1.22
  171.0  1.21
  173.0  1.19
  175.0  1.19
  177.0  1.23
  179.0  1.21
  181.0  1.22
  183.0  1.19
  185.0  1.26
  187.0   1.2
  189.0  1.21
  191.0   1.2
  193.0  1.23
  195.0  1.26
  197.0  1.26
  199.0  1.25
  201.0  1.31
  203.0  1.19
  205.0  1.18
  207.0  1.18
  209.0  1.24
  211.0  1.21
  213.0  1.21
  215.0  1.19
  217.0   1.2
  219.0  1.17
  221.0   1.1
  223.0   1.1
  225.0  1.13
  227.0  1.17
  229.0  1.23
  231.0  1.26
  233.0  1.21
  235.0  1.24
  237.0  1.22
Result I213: 1.17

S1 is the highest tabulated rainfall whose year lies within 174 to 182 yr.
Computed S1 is 1.23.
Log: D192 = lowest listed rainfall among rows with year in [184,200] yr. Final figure 1.2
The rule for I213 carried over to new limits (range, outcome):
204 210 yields 1.18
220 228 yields 1.1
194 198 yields 1.26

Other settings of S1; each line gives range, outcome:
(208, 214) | 1.24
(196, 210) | 1.31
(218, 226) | 1.17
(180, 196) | 1.26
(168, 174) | 1.22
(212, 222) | 1.21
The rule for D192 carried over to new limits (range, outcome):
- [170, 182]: 1.19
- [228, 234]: 1.21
